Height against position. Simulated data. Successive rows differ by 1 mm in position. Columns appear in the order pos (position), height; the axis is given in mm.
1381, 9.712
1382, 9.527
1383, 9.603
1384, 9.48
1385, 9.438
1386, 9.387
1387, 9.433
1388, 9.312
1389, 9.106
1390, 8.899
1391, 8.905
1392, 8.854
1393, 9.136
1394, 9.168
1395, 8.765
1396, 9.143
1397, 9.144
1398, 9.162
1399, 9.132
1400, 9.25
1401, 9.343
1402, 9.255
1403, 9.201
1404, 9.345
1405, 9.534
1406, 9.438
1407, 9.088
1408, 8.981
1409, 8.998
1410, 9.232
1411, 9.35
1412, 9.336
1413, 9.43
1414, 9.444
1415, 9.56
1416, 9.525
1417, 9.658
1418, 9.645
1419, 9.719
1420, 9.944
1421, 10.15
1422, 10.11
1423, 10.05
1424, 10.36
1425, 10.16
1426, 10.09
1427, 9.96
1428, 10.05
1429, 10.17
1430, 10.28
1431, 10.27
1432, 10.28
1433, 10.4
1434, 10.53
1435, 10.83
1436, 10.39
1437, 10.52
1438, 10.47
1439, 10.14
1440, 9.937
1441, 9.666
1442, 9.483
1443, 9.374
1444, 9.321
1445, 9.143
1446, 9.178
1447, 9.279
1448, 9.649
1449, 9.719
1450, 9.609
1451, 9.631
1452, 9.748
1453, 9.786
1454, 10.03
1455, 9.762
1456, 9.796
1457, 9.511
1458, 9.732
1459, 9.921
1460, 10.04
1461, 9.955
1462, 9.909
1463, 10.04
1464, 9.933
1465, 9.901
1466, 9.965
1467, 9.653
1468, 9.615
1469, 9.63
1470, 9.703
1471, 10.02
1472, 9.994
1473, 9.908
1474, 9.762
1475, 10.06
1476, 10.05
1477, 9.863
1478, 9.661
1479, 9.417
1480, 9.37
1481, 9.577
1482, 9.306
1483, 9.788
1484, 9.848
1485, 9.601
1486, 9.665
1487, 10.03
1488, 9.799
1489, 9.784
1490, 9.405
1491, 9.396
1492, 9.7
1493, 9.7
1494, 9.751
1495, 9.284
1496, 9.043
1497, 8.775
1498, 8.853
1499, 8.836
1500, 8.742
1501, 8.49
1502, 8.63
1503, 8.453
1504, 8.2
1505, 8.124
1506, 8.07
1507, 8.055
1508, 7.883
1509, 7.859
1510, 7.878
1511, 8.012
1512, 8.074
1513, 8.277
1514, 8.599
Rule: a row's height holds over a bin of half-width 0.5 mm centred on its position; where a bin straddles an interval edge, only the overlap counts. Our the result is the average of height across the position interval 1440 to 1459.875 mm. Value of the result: 9.61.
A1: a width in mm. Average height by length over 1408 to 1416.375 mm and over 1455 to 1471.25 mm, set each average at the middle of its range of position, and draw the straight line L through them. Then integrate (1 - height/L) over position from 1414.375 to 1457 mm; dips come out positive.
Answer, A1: -1.6 mm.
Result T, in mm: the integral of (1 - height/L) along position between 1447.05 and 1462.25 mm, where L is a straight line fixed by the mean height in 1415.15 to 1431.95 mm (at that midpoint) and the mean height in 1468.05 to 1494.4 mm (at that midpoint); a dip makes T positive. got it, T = 0.1 mm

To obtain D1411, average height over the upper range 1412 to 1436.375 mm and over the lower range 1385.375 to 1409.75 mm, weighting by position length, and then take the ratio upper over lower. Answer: 1.09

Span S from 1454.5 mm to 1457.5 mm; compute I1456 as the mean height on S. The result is 9.69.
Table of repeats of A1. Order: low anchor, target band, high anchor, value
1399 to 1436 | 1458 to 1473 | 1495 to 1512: -1.48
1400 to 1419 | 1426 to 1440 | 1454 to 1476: -1.08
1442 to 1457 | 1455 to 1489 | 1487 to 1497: -0.86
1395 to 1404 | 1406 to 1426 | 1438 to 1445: -0.52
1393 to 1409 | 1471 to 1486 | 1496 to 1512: -2.08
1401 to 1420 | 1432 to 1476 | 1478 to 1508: -2.84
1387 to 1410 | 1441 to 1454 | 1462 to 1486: 0.04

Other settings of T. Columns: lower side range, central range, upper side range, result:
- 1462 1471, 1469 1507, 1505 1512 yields -2.0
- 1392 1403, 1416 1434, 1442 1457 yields -1.4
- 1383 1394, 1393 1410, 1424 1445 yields 0.5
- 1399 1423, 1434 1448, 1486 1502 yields -0.7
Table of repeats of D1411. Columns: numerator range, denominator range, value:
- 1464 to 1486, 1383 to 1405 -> 1.06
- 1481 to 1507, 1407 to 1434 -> 0.93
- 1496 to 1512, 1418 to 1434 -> 0.82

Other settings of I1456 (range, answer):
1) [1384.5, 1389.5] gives 9.34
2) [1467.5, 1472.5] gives 9.79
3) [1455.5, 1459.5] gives 9.74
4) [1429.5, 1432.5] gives 10.3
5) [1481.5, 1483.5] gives 9.55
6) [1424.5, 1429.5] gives 10.1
